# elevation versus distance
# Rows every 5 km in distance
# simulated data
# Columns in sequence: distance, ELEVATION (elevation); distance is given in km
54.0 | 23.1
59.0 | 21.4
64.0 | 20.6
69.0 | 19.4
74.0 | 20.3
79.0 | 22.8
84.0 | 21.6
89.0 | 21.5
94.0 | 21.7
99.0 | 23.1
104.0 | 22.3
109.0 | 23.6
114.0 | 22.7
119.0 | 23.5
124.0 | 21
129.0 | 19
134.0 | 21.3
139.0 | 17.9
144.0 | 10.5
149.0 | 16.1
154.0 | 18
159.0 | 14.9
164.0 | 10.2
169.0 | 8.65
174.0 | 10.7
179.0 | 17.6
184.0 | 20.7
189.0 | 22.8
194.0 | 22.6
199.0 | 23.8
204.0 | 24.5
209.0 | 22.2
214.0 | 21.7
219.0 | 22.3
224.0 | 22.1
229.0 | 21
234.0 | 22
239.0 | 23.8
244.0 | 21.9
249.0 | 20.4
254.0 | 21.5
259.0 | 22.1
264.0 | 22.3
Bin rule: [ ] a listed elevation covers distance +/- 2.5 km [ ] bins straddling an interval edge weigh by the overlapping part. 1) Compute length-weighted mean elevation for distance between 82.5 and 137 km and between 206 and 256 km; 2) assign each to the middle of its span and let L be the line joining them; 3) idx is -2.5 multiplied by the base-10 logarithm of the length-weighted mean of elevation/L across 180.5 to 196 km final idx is 0.01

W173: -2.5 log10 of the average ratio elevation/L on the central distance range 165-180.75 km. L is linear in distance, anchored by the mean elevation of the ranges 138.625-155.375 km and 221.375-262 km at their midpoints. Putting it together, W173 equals 0.40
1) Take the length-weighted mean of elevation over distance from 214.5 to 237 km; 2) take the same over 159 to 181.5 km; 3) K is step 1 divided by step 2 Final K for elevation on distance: 1.80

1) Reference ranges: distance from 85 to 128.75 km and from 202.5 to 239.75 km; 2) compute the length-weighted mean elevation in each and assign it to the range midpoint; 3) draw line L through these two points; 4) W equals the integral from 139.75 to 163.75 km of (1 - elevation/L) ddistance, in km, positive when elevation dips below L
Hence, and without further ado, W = 8.2 km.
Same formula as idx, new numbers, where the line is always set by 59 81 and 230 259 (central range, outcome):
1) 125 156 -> 0.222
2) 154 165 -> 0.450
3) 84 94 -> -0.034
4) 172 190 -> 0.208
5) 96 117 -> -0.093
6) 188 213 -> -0.073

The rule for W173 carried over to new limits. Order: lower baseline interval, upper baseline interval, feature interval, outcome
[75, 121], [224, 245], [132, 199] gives 0.32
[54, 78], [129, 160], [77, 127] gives -0.18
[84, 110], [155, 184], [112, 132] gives -0.12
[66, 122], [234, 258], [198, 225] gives -0.04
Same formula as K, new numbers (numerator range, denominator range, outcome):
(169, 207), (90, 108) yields 0.88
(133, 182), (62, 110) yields 0.67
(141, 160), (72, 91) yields 0.69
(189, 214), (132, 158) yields 1.39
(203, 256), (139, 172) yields 1.65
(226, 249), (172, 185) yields 1.37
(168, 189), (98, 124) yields 0.69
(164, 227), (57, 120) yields 0.90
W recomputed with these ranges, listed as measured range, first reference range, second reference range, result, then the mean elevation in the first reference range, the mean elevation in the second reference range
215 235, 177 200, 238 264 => -0.1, 21.4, 21.9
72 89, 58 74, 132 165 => -1.8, 20.4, 15.7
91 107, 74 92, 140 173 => -2.0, 21.7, 13.2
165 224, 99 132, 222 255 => 6.1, 22.1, 21.8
